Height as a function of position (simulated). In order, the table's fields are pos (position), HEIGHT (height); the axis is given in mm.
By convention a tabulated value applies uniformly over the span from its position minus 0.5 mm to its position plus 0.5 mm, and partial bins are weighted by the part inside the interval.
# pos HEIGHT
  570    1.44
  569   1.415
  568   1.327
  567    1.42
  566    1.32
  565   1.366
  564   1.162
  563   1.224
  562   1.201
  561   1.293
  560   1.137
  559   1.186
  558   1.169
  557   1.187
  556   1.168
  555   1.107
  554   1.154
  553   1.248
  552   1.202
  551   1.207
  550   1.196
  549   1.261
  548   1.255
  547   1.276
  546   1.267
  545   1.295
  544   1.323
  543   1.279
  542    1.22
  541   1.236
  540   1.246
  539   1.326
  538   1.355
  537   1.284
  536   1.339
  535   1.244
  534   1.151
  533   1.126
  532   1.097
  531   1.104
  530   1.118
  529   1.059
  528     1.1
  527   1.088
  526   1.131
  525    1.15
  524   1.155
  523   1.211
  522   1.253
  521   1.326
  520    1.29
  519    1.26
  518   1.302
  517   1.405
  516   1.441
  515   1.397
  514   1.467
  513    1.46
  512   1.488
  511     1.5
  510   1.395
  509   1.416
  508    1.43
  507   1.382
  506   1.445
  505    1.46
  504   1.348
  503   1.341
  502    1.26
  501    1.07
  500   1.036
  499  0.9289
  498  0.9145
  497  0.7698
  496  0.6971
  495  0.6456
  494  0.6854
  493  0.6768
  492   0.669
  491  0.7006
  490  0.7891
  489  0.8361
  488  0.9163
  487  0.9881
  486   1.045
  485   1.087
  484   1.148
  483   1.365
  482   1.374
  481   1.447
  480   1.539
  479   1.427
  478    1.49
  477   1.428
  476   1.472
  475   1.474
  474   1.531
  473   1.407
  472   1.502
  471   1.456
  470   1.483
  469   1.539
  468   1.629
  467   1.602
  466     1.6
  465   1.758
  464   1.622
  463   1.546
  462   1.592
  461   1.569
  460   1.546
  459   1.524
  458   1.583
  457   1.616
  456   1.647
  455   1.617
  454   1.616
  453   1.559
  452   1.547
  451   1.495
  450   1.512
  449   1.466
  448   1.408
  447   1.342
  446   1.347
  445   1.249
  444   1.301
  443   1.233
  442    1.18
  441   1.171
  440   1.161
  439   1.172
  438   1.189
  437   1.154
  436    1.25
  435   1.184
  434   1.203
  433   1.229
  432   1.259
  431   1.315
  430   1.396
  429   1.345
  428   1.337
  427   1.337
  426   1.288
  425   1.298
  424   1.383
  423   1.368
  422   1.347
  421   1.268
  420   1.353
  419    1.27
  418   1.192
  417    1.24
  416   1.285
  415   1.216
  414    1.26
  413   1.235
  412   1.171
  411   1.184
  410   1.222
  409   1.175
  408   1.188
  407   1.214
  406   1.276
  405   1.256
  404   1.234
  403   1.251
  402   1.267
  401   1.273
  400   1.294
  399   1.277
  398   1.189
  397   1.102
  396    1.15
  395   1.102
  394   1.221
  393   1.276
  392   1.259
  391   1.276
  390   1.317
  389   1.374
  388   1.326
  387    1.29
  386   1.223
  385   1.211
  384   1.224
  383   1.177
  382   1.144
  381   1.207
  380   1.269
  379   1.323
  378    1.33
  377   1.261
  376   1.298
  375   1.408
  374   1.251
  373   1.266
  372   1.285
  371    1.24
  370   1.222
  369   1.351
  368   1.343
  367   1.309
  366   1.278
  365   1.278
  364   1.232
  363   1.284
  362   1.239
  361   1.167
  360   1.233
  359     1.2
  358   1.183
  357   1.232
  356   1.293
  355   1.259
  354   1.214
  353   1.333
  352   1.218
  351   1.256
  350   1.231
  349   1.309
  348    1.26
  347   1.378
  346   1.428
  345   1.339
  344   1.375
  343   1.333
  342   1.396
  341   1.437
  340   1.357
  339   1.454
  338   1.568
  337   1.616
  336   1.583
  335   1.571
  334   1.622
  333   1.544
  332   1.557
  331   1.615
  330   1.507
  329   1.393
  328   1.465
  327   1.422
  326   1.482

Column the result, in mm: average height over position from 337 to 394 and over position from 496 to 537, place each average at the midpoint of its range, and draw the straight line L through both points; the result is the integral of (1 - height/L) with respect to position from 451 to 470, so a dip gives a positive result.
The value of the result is -5.0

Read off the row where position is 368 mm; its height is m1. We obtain 1.343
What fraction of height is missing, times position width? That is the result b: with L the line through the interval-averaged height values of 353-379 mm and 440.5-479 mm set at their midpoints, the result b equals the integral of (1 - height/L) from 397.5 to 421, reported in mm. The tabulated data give 2.23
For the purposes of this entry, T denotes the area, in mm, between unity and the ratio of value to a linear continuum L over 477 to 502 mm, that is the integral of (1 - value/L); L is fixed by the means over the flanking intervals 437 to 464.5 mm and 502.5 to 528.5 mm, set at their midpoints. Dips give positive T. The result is 6.4 mm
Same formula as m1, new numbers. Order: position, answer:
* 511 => 1.5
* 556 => 1.168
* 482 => 1.374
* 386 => 1.223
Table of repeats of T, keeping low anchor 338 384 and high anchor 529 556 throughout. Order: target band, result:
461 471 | -2.7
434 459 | -2.3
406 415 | 0.4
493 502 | 2.8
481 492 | 1.9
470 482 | -2.1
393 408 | 0.6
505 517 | -2.0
